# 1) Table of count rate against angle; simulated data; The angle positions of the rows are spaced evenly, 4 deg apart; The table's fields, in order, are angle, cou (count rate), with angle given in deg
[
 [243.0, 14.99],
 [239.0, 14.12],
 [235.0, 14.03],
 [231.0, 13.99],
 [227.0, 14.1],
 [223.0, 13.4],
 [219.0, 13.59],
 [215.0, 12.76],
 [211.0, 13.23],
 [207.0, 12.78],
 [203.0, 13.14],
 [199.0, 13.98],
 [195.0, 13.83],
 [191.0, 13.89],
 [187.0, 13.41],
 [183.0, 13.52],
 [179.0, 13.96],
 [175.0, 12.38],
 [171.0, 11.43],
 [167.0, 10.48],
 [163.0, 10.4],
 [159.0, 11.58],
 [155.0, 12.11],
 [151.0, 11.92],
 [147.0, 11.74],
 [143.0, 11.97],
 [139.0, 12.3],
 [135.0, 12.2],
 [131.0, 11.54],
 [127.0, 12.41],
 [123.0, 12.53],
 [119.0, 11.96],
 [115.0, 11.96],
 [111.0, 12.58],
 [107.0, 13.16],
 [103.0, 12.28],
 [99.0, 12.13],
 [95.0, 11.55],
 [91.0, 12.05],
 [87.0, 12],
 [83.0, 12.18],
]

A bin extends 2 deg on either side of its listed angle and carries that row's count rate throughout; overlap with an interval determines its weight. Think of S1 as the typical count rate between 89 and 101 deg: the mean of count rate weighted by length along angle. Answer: 11.9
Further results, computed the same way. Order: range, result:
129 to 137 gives 11.9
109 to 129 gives 12.3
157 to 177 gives 11.3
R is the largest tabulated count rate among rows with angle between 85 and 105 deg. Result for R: 12.28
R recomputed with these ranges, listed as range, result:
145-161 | 12.11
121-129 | 12.53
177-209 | 13.98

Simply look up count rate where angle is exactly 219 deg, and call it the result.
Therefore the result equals 13.59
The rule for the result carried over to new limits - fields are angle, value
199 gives 13.98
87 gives 12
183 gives 13.52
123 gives 12.53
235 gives 14.03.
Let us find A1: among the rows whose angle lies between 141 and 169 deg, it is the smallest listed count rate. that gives 10.4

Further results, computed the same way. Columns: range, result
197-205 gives 13.14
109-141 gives 11.54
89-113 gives 11.55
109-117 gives 11.96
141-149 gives 11.74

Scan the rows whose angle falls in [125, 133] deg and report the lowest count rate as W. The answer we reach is 11.54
